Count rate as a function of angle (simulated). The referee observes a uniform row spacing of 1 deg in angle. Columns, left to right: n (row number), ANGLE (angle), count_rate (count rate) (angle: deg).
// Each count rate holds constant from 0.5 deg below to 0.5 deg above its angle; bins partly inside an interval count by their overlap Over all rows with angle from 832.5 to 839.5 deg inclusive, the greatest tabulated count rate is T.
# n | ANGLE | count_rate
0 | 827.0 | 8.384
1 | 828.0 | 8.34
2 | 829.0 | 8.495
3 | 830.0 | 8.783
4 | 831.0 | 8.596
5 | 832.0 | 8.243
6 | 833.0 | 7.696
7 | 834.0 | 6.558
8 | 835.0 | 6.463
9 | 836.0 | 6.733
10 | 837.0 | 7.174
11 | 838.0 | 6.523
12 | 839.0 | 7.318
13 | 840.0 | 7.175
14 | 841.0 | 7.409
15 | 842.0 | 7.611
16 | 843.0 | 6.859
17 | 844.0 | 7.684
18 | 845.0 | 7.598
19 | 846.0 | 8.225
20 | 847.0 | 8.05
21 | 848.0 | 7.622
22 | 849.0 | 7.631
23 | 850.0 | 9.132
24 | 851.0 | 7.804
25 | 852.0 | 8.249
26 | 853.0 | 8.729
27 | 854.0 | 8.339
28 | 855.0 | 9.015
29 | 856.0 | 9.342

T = 7.696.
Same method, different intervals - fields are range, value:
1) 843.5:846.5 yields 8.225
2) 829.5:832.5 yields 8.783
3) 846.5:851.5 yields 9.132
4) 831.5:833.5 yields 8.243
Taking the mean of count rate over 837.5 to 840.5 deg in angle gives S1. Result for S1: 7.01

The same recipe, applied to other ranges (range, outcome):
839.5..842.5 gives 7.4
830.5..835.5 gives 7.51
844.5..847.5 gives 7.96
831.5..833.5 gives 7.97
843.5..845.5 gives 7.64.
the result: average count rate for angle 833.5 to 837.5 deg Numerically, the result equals 6.73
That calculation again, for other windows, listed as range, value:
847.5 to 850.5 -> 8.13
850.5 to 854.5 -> 8.28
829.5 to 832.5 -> 8.54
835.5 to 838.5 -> 6.81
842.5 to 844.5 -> 7.27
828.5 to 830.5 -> 8.64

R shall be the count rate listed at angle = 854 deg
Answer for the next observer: 8.339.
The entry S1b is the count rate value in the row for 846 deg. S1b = 8.225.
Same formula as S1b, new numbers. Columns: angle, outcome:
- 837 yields 7.174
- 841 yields 7.409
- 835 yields 6.463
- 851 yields 7.804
